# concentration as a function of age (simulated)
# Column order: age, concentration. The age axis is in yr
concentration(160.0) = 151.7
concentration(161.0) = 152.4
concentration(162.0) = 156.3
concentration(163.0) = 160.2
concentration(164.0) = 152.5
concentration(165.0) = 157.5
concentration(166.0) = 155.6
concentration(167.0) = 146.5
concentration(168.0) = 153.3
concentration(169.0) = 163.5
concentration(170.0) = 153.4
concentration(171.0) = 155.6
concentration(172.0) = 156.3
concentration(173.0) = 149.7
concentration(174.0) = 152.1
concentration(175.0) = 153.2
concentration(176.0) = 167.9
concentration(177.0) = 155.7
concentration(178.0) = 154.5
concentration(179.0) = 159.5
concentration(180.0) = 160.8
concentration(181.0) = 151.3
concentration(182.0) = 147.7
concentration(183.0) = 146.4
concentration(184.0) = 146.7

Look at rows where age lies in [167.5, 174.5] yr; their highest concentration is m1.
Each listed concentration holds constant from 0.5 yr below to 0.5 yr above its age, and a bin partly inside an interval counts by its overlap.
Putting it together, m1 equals 163.5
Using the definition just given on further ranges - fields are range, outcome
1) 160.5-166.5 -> 160.2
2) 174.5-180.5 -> 167.9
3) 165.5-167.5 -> 155.6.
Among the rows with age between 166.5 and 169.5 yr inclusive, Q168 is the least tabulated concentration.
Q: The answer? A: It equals 146.5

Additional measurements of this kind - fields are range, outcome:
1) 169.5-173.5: 149.7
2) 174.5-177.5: 153.2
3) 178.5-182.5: 147.7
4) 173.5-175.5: 152.1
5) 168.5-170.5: 153.4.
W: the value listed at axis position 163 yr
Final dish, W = 160.2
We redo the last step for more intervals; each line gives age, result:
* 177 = 155.7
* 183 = 146.4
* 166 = 155.6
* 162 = 156.3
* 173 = 149.7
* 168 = 153.3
